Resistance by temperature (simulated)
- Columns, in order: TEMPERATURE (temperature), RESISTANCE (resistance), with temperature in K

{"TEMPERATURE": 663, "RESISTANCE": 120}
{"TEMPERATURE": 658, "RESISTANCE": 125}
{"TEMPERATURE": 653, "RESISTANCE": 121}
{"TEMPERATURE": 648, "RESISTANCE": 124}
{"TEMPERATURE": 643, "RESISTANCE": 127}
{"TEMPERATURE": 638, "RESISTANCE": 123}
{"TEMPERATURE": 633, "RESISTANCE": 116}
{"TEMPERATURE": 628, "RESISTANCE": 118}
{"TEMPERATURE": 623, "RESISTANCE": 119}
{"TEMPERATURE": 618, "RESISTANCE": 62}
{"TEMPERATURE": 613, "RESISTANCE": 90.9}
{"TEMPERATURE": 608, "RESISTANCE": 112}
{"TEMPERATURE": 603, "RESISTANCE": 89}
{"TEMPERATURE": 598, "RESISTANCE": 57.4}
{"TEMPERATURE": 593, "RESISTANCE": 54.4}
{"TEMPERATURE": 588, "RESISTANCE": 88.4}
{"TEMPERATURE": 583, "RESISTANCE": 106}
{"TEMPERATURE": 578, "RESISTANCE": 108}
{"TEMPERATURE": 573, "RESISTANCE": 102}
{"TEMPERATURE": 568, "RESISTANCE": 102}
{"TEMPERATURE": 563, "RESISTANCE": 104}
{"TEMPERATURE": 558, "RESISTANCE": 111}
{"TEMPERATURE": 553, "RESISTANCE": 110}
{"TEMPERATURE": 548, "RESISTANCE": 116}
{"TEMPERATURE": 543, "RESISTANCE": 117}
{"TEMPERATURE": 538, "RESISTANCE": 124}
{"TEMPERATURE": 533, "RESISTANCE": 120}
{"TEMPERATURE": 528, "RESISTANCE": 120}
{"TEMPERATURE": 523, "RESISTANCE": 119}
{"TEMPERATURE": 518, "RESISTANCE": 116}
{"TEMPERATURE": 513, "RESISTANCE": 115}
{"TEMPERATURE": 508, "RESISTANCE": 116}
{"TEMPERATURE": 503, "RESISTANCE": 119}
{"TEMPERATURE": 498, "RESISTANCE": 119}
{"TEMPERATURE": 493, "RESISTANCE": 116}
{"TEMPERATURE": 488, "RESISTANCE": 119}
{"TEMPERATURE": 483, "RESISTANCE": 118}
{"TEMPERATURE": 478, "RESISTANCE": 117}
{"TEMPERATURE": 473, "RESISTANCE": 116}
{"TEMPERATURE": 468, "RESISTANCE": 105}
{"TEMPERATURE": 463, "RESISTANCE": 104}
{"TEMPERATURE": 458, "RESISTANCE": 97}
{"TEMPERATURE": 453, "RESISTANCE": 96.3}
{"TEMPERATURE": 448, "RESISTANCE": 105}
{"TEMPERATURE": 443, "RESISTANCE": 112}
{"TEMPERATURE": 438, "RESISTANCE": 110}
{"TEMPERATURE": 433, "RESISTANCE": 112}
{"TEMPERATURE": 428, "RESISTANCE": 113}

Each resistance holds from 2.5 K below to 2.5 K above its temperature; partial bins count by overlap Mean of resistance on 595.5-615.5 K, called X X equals 87.3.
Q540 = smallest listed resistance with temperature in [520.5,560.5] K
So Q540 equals 110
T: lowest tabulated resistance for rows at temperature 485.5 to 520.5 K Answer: 115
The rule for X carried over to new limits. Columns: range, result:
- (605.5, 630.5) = 100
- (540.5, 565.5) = 112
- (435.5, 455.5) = 106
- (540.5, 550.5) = 116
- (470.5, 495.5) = 117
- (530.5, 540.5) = 122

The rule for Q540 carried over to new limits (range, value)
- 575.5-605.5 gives 54.4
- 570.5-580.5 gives 102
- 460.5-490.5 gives 104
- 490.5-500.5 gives 116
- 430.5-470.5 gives 96.3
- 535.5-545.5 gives 117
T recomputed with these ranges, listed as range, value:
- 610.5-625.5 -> 62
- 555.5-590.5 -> 88.4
